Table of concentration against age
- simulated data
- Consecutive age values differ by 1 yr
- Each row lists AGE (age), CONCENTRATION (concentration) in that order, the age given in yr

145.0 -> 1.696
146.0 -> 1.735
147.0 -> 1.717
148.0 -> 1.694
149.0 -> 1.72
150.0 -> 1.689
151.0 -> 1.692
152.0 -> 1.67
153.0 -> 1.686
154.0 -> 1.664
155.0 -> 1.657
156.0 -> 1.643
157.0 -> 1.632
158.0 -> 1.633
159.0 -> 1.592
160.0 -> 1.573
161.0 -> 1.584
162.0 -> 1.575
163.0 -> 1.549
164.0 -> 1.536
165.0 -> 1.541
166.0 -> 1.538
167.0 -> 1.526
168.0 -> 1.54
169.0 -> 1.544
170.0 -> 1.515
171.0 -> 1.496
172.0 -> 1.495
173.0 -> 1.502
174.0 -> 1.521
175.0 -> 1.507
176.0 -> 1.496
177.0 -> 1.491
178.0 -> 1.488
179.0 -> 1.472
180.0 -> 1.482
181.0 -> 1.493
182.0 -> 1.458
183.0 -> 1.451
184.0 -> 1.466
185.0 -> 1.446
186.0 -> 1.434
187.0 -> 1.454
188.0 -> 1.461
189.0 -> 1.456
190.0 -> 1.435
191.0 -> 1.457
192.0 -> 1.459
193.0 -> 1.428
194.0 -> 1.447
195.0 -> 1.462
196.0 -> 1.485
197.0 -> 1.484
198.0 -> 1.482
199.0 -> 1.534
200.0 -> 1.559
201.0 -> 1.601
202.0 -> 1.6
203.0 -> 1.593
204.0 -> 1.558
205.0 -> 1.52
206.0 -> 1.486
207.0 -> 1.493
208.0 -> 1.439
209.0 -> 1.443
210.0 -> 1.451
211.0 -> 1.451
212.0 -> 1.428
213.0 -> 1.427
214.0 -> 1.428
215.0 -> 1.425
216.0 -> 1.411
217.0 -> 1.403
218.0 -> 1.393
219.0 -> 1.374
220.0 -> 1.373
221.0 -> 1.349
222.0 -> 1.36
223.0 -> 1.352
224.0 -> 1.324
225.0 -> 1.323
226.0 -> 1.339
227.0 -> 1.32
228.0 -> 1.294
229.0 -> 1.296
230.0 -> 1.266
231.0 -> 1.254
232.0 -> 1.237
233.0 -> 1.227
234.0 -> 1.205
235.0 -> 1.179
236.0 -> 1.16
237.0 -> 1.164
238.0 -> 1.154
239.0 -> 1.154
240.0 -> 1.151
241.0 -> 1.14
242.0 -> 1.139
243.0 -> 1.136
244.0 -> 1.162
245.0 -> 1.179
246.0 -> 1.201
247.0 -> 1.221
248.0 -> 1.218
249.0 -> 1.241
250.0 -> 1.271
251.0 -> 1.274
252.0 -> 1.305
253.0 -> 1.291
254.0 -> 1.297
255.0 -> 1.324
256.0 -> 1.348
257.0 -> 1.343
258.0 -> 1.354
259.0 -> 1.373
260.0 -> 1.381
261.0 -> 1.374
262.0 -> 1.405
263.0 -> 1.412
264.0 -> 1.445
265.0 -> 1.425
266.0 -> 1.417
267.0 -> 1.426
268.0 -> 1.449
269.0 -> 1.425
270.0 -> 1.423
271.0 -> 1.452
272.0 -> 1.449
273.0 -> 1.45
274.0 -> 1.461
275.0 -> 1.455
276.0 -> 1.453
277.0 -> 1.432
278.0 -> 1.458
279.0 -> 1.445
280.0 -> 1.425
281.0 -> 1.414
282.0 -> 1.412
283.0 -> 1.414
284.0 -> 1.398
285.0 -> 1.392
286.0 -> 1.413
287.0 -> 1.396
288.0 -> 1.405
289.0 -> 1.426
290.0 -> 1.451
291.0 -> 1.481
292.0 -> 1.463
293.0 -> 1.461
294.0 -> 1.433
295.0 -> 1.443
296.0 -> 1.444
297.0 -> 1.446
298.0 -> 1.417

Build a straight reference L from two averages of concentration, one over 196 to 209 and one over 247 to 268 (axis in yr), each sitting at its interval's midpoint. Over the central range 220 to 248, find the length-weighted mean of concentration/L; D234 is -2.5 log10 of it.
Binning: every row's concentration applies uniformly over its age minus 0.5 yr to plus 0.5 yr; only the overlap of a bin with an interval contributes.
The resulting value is 0.15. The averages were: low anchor 1.52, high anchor 1.35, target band 1.24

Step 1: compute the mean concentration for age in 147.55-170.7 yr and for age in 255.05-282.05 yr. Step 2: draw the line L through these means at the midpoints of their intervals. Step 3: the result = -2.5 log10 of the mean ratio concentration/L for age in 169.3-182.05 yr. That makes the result 0.06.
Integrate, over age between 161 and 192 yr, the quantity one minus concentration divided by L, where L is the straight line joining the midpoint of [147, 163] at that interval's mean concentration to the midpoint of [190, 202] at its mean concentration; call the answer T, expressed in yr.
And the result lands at 1.4 yr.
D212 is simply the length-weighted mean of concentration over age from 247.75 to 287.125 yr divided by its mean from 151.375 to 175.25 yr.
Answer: 0.9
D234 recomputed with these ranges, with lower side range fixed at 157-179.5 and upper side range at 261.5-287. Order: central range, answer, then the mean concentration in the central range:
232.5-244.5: 0.25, 1.16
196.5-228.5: 0.04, 1.44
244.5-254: 0.17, 1.25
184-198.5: 0.04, 1.46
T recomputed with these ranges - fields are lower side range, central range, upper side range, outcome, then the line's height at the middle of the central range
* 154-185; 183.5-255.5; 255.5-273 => 5.4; 1.47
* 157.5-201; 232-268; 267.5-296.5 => 4.5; 1.46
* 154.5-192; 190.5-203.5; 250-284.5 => -0.2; 1.49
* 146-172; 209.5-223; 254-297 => 1.0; 1.52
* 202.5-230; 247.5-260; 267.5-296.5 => 1.0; 1.42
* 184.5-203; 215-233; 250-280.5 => 1.4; 1.45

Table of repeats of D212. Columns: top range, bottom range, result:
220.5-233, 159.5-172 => 0.85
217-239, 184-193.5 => 0.89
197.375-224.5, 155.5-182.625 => 0.95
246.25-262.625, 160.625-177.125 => 0.86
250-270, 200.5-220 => 0.93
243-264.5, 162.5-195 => 0.88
